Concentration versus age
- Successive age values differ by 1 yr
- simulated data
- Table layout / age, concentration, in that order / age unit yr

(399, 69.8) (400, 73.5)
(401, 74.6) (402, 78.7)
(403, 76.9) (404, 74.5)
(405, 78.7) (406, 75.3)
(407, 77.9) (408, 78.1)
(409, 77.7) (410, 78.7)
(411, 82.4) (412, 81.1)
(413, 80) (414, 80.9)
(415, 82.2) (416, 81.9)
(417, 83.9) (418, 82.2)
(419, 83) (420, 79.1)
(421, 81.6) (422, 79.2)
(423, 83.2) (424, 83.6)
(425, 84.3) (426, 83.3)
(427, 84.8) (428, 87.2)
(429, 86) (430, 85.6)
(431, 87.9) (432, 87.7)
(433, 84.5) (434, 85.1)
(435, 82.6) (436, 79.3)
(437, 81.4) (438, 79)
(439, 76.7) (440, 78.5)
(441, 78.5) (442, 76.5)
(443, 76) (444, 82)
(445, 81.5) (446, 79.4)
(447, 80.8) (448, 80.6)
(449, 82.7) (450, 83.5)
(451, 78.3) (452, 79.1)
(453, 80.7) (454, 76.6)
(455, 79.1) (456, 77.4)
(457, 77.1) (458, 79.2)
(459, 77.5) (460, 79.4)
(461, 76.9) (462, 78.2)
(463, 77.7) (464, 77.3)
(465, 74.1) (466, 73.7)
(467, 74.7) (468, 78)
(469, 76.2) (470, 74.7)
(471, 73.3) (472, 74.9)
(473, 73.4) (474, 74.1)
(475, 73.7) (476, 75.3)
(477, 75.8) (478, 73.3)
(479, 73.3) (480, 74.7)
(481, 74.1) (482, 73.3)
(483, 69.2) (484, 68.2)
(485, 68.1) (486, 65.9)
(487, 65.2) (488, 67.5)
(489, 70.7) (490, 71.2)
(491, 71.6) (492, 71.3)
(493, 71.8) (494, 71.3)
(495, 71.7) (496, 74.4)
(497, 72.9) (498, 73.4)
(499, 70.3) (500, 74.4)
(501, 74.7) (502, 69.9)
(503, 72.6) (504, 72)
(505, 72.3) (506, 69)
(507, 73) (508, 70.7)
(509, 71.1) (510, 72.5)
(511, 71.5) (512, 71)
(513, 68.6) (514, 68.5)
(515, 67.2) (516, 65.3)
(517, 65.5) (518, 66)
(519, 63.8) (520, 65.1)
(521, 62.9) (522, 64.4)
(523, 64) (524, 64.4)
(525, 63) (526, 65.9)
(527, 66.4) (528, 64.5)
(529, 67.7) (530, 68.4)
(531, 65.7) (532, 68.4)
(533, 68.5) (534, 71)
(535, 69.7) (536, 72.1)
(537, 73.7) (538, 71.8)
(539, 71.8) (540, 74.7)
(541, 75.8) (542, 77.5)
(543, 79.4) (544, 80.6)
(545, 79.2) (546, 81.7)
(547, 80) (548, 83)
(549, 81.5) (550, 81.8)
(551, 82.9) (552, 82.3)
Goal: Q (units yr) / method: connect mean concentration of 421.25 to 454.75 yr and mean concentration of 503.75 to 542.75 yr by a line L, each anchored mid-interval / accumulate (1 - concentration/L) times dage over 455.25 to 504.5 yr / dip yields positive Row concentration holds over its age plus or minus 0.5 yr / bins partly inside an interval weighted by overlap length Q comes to 1.3 yr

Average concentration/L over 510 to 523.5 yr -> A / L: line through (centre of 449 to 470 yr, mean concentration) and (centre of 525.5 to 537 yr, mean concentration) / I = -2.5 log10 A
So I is 0.06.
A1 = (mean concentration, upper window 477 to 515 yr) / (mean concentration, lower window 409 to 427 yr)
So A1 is 0.87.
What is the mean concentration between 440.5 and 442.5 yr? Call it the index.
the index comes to 77.5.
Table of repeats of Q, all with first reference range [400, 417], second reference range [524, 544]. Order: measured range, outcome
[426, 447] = -1.4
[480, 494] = 0.7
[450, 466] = -0.5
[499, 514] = 0.2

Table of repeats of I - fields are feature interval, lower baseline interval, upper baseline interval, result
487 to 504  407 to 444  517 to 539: 0.001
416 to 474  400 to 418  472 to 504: -0.058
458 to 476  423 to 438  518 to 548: 0.050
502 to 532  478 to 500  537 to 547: 0.098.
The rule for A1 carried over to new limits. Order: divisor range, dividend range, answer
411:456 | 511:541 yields 0.83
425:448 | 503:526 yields 0.83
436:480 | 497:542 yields 0.89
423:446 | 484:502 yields 0.86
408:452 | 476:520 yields 0.87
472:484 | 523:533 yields 0.90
